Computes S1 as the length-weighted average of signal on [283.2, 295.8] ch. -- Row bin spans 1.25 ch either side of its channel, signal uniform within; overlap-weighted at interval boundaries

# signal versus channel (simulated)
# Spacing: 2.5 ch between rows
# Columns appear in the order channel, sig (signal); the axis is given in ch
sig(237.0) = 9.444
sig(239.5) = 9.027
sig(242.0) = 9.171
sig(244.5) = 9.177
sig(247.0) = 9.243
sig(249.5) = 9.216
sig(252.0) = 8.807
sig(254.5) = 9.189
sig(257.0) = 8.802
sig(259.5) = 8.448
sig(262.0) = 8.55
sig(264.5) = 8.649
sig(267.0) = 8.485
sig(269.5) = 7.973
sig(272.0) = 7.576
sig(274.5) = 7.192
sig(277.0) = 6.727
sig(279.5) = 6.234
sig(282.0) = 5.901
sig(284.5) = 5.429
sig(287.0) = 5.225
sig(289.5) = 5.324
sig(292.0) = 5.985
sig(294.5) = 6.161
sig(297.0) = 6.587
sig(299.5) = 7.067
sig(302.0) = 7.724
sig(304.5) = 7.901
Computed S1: 5.63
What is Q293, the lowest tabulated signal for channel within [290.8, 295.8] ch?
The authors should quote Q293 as 5.985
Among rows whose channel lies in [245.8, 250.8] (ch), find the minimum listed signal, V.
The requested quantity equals 9.216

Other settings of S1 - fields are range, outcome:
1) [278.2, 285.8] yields 5.86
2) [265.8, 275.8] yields 7.8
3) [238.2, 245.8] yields 9.13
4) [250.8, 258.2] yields 8.93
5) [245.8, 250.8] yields 9.23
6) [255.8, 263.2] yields 8.6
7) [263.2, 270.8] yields 8.36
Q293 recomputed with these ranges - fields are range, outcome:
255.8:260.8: 8.448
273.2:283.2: 5.901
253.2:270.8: 7.973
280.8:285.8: 5.429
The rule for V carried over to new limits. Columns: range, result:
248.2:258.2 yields 8.802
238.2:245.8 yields 9.027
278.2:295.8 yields 5.225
